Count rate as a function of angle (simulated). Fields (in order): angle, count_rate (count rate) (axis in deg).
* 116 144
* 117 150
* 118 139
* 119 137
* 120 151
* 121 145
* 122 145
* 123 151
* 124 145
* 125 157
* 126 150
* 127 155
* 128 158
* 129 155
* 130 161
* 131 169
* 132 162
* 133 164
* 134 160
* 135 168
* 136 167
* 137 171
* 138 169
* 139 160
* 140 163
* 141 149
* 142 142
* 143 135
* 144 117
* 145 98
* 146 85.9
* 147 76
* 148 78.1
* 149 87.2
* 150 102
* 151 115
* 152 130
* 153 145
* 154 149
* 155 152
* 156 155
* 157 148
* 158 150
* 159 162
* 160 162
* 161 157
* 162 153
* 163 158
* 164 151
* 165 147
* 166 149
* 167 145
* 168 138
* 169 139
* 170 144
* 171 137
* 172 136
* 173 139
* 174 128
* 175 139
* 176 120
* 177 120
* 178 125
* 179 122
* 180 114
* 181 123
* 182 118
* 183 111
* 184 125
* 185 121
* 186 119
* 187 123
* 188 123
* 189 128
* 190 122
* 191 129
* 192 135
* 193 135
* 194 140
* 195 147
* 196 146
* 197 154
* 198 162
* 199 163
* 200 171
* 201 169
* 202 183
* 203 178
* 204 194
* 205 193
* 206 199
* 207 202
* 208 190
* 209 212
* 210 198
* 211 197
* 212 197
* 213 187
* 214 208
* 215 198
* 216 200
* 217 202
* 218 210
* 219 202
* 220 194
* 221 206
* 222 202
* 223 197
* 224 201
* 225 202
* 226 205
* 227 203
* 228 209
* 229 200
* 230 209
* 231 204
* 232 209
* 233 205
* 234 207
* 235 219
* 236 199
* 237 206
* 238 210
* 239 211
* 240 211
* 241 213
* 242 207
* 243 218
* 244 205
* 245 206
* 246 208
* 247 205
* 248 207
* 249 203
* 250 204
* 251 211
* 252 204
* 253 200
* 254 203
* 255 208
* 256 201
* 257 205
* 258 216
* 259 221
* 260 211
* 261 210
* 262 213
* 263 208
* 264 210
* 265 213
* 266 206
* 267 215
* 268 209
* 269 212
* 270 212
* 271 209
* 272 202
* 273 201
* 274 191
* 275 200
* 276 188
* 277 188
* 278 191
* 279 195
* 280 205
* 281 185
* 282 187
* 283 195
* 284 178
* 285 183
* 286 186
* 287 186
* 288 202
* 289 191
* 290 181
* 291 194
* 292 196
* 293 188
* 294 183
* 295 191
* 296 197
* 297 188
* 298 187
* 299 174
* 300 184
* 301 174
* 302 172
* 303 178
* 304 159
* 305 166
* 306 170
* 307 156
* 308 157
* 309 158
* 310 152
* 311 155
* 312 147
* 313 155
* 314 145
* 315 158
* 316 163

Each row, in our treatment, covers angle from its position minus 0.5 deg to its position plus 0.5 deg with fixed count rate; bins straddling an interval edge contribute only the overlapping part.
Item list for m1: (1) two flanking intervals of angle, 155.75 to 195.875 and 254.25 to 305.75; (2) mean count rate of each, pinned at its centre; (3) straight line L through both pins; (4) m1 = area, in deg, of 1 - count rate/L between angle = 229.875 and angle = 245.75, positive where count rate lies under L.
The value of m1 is -3.5 deg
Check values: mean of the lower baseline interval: 136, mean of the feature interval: 209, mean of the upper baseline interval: 195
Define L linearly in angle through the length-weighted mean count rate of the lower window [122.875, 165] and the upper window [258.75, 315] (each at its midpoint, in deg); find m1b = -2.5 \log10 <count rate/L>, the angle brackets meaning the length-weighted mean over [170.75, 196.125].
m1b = 0.22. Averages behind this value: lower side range 144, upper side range 187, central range 128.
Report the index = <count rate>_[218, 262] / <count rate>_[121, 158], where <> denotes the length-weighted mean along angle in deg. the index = 1.46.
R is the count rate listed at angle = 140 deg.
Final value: 163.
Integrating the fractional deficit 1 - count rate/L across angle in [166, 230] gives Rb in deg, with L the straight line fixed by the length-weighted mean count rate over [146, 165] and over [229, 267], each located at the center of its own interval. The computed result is 2.32 deg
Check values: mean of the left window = 134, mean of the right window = 208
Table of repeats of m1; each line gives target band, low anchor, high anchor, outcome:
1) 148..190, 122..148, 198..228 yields 8.4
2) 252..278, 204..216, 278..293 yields -1.8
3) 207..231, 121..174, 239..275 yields -2.1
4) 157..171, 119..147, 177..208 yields -0.2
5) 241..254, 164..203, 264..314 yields -3.1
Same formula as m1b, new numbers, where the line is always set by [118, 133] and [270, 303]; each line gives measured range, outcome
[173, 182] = 0.31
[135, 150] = 0.21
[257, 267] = -0.15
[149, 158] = 0.18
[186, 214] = 0.03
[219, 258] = -0.15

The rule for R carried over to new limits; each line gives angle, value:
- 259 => 221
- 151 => 115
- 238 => 210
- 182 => 118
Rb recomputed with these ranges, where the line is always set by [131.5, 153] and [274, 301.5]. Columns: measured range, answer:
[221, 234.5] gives -3.1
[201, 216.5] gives -3.5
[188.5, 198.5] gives 0.9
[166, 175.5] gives 0.4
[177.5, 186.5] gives 1.7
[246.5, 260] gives -2.4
